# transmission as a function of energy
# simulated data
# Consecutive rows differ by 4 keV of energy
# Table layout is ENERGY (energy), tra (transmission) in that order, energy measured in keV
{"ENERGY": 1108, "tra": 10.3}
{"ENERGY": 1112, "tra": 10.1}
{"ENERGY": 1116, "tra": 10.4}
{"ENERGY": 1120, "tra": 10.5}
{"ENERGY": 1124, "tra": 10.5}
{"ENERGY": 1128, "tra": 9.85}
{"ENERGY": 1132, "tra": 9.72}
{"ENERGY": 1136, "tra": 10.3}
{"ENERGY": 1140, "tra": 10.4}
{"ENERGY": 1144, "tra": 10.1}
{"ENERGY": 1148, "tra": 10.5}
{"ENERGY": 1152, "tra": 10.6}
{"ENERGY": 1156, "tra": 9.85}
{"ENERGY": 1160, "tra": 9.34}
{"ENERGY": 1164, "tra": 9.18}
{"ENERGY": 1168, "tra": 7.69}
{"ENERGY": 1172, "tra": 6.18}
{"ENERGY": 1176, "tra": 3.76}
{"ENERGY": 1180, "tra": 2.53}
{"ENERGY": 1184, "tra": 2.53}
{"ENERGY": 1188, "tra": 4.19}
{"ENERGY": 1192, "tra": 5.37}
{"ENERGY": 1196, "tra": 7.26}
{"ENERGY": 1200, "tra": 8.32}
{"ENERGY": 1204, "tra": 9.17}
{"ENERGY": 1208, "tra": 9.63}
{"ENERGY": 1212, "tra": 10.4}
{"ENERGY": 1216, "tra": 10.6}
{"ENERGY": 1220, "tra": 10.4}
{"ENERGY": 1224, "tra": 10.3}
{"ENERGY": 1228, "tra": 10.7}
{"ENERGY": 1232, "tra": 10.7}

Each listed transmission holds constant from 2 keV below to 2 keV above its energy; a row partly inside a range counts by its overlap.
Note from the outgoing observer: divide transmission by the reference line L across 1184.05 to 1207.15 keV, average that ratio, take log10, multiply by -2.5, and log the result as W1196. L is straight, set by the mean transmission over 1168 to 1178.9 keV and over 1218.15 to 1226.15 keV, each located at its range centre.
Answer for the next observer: 0.170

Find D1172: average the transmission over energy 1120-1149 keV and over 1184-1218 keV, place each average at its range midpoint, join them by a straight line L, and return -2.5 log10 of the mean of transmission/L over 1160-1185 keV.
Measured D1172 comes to 0.480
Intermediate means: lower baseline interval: 10.2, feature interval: 5.75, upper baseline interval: 7.79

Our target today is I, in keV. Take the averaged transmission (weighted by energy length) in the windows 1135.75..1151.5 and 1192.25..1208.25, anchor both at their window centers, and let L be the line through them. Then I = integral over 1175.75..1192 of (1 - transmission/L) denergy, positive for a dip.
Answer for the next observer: 9.8 keV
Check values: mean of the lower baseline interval 10.4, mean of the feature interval 3.46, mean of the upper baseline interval 8.13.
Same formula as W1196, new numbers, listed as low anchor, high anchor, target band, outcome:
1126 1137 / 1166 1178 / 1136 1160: -0.23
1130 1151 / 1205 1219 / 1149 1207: 0.41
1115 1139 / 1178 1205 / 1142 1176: -0.12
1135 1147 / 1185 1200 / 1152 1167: -0.10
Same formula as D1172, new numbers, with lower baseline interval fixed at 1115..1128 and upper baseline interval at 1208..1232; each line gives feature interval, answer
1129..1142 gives 0.03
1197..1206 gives 0.21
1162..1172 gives 0.29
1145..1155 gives 0.00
